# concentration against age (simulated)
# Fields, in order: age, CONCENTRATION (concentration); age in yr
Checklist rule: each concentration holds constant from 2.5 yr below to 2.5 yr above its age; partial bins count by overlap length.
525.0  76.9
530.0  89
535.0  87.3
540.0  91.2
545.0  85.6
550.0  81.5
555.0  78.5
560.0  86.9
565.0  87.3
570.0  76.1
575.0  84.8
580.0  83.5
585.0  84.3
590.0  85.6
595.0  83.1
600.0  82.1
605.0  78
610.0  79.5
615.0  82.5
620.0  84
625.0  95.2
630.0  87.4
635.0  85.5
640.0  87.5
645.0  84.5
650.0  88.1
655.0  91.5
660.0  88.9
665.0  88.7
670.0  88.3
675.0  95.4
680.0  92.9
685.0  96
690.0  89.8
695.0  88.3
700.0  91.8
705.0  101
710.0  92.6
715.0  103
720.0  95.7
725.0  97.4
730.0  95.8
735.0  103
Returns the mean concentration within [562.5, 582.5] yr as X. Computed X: 82.9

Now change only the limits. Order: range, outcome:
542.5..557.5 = 81.9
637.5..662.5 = 88.1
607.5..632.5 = 85.7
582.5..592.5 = 85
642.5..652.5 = 86.3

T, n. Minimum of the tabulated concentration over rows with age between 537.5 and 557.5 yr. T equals 78.5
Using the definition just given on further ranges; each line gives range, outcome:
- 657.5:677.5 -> 88.3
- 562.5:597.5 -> 76.1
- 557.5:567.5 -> 86.9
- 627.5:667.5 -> 84.5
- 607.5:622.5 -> 79.5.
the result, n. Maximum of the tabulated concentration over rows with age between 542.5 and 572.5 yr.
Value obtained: 87.3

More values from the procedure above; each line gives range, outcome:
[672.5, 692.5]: 96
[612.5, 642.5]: 95.2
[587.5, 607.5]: 85.6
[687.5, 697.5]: 89.8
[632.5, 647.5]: 87.5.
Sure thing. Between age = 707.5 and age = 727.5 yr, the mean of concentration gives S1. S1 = 97.2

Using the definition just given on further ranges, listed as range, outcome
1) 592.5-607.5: 81.1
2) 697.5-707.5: 96.4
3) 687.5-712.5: 92.7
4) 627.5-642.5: 86.8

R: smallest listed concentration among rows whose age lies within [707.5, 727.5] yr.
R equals 92.6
